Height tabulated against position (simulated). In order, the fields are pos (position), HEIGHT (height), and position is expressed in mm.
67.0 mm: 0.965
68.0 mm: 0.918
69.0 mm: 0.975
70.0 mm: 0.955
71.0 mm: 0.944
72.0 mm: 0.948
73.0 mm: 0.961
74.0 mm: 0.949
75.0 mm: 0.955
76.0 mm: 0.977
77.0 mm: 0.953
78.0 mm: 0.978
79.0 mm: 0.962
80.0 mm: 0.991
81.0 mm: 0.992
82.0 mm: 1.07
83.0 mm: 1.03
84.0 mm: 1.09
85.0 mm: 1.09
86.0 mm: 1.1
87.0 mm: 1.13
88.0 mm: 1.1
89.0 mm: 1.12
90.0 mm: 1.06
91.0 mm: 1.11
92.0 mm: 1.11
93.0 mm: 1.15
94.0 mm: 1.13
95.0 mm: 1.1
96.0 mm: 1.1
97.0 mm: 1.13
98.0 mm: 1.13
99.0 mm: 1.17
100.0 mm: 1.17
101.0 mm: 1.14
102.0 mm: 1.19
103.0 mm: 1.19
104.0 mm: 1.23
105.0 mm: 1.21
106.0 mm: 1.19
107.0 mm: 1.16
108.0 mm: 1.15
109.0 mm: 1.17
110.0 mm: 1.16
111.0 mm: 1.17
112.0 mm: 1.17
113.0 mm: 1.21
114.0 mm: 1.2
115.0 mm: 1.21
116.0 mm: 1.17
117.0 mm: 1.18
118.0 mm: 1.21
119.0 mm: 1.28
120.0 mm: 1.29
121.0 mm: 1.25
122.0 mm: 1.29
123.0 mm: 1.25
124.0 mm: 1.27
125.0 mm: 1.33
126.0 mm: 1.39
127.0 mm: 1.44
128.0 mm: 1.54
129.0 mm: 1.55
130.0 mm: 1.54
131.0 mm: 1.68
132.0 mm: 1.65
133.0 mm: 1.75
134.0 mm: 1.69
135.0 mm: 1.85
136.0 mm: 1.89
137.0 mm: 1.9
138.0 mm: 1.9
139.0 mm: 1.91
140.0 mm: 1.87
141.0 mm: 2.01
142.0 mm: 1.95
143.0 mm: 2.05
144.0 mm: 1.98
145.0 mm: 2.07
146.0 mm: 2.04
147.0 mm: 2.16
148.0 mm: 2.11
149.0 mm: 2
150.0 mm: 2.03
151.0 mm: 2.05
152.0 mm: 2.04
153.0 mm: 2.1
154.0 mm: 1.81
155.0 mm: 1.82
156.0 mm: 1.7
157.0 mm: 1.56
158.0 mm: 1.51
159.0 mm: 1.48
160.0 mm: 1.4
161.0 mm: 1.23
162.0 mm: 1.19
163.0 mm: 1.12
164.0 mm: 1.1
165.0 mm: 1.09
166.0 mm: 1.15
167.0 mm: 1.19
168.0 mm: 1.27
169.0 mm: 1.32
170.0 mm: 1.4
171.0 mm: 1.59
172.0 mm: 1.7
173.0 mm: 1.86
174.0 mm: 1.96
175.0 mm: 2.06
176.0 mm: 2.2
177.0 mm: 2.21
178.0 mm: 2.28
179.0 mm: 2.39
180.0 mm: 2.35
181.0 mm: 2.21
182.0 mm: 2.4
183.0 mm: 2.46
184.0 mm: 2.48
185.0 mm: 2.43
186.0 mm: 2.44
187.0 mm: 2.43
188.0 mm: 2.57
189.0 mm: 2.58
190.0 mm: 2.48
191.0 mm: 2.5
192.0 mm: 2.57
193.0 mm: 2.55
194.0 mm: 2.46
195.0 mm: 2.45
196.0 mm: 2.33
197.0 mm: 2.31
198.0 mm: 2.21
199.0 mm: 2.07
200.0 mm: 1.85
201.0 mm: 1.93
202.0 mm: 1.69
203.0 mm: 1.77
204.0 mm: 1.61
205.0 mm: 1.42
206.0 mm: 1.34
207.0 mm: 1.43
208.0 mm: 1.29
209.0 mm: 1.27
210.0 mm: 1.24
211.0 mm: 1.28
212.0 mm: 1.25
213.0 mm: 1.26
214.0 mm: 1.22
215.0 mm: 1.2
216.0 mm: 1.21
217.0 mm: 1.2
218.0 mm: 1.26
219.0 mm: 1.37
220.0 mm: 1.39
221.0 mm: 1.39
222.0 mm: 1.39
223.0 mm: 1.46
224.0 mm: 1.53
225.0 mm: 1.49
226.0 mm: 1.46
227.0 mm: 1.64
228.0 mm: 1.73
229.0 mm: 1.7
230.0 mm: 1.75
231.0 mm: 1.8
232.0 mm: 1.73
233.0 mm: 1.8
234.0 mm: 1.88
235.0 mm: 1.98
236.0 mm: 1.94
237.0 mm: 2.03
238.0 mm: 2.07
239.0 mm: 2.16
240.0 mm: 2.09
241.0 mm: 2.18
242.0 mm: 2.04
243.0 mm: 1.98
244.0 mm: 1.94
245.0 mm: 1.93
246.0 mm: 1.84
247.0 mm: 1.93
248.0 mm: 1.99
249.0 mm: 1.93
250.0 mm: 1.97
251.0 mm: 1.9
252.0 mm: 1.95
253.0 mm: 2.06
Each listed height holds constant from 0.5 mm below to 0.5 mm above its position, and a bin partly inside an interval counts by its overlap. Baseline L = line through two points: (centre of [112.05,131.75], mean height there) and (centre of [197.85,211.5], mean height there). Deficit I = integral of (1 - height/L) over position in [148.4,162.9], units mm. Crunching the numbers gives -2.7 mm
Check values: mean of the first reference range 1.33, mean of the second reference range 1.58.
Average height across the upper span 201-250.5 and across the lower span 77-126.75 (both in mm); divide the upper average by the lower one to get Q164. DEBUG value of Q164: 1.42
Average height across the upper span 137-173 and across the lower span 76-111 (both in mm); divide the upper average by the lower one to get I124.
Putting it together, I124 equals 1.5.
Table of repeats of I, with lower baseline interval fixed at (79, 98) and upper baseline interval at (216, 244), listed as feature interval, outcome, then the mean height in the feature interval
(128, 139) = -3.9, 1.74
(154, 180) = -3.1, 1.61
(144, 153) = -4.7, 2.06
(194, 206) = -2.9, 1.96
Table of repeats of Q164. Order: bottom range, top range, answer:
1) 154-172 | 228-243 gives 1.40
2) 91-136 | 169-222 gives 1.47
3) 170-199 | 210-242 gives 0.70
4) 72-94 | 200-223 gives 1.34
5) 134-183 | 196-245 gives 0.92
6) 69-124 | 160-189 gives 1.67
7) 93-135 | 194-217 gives 1.27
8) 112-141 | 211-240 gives 1.06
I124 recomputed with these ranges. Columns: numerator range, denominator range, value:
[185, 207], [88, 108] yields 1.88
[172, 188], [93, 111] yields 1.96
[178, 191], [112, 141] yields 1.63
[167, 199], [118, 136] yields 1.48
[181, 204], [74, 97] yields 2.17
